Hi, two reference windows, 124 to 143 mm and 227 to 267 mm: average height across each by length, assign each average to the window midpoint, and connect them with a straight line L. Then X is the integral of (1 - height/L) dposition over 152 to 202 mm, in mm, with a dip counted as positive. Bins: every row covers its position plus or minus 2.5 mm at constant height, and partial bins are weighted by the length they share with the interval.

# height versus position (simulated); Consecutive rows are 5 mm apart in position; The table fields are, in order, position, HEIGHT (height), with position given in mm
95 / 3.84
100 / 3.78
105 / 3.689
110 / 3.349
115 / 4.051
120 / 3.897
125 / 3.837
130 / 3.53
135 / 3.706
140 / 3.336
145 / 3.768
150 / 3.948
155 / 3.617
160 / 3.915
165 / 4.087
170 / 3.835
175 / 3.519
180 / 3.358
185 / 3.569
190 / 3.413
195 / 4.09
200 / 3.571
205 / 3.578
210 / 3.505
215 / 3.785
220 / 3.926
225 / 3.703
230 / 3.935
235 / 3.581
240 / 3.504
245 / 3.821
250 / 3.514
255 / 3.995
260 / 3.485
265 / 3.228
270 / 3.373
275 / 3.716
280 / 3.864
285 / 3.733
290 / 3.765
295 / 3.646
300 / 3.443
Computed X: -1.3 mm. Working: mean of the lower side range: 3.59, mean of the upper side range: 3.64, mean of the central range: 3.7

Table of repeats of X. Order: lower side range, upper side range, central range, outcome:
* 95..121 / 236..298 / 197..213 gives 0.5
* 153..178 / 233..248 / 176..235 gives 0.6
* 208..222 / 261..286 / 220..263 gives -0.4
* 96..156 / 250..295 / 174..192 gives 1.1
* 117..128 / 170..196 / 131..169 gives -0.3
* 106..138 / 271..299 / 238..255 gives 0.2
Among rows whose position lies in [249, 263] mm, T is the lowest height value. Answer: 3.485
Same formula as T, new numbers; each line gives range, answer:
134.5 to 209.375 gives 3.336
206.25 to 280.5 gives 3.228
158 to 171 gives 3.835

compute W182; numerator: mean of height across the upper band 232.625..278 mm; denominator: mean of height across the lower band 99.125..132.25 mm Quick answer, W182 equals 1.0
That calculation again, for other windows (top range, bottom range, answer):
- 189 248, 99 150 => 1.00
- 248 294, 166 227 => 0.99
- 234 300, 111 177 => 0.96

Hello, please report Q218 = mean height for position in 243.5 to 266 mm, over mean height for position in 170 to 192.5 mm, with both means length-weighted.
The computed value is 1.03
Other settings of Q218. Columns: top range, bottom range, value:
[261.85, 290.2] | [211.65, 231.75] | 0.94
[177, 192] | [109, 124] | 0.90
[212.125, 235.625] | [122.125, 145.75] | 1.05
